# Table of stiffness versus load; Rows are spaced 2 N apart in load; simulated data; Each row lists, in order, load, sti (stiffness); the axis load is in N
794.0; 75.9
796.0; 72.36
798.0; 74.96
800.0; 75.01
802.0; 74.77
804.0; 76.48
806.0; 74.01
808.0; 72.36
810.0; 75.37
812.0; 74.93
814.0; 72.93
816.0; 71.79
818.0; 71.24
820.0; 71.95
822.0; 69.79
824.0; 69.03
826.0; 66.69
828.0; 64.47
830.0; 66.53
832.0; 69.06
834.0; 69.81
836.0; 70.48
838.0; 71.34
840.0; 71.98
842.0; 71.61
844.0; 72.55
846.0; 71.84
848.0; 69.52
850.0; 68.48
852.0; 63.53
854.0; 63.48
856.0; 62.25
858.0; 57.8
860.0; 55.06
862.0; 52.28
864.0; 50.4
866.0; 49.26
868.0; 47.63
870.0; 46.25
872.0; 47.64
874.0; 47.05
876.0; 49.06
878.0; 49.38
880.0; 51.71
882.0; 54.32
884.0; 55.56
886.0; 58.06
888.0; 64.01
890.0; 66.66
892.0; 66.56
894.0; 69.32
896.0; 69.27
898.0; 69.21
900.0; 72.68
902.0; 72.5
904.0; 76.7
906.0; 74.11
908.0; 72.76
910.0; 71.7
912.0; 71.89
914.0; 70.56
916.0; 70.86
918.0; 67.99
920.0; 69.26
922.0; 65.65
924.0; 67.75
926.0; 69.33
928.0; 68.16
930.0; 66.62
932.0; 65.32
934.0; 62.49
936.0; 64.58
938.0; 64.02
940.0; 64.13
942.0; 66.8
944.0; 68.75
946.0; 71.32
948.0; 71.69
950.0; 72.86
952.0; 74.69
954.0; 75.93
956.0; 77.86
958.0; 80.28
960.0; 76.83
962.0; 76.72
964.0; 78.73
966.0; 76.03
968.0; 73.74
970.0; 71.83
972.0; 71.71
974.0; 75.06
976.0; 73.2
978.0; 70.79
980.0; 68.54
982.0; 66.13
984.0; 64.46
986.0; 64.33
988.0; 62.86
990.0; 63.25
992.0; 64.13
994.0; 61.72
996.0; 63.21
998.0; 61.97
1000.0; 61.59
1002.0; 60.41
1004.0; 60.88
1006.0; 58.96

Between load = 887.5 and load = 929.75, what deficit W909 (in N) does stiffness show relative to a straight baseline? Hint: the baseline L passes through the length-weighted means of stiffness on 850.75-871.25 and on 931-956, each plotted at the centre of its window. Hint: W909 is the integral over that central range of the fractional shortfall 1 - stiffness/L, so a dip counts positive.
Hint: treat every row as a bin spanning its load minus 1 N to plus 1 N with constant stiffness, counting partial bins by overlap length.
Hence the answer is -4.7 N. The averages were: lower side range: 54.9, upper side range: 68.9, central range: 69.9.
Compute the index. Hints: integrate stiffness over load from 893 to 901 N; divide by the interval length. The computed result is 70.1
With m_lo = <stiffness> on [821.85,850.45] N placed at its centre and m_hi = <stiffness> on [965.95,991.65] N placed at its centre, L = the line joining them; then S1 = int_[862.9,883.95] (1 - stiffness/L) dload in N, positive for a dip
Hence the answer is 6.02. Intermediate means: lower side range 69.6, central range 49.6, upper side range 69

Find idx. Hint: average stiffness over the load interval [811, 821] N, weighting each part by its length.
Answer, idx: 72.6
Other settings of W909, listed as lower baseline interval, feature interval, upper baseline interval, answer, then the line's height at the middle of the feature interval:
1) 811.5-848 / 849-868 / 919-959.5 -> 3.4 N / 70.1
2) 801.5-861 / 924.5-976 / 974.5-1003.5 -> -4.3 N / 66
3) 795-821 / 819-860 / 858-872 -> -4.8 N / 60.9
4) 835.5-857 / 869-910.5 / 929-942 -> 2.9 N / 66.8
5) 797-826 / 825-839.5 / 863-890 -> -0.5 N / 66.3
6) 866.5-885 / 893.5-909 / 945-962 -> -3.7 N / 58.2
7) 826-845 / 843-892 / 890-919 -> 8.9 N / 70.2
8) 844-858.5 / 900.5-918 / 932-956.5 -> -1.1 N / 68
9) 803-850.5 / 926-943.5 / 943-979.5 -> 1.9 N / 73.6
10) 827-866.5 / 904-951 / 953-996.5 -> -0.1 N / 68.6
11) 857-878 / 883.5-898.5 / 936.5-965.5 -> -2.2 N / 56.6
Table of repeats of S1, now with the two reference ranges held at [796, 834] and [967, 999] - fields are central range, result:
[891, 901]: 0.03 N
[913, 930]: 0.09 N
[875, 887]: 2.91 N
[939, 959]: -1.24 N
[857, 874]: 4.79 N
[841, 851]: 0.01 N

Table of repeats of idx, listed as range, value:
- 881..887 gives 56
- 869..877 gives 47.5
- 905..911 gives 72.9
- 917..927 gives 68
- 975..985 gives 68.6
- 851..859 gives 61.8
